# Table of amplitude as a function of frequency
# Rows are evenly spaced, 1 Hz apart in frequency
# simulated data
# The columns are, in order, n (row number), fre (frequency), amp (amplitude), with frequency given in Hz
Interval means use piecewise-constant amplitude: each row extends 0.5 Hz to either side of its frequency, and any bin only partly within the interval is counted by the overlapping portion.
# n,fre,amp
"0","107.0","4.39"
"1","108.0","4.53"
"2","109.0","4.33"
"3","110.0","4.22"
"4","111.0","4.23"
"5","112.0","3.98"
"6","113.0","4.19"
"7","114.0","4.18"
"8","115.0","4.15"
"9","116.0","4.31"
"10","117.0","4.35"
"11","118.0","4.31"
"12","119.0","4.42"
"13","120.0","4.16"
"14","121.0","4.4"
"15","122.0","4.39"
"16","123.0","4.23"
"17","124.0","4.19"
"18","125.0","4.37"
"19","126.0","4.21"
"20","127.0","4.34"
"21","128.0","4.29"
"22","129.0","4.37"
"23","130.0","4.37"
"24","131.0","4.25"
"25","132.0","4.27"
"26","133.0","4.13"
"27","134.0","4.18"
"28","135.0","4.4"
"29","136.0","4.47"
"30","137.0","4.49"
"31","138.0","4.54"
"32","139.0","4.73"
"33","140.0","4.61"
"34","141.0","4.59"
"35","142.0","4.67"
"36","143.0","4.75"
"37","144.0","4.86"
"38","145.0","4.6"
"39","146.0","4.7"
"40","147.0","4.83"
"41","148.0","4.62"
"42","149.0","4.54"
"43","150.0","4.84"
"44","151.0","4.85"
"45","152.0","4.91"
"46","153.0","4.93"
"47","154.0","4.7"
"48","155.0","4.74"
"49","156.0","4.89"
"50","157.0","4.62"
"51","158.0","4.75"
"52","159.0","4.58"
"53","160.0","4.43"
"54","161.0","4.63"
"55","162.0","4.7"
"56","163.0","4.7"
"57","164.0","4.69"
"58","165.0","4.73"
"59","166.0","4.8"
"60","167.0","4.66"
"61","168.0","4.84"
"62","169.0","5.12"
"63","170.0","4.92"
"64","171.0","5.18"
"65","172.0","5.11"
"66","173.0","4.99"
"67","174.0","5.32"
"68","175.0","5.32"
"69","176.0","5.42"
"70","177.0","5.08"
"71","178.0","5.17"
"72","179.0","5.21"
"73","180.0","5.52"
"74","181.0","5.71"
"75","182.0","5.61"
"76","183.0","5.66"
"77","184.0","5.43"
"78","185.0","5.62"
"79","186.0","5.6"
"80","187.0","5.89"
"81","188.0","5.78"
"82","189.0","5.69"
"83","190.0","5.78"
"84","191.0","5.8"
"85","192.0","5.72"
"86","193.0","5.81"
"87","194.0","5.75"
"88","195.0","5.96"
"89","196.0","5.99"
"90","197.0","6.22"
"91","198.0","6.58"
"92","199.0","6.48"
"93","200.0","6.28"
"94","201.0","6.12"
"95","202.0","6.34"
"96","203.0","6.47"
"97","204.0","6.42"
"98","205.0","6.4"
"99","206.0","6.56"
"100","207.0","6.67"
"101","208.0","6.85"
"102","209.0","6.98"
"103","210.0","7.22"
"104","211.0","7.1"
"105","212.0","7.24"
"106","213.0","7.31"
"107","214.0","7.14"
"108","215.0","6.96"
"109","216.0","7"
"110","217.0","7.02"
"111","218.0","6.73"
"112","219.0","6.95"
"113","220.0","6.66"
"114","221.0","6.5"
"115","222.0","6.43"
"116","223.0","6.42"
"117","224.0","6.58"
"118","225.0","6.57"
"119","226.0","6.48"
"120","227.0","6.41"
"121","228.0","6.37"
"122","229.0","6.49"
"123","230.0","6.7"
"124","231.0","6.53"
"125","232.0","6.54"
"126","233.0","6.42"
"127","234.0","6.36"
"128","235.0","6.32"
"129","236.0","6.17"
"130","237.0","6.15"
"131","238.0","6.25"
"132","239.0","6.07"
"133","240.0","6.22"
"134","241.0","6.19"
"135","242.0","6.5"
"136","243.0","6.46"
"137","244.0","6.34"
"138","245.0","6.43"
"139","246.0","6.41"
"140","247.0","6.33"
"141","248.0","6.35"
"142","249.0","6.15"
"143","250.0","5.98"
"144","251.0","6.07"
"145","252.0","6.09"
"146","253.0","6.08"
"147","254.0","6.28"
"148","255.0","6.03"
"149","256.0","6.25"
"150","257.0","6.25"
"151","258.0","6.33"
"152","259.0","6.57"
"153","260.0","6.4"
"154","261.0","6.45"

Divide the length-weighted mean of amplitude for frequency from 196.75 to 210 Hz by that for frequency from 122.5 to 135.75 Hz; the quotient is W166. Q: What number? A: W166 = 1.5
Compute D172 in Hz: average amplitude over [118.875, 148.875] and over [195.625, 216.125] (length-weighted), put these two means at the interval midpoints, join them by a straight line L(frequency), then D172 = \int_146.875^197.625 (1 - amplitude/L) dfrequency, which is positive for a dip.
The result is 4.1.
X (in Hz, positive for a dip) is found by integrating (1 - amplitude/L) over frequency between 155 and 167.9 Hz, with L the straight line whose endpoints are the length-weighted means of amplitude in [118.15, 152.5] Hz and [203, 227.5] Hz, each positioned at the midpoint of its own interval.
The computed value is 1.3 Hz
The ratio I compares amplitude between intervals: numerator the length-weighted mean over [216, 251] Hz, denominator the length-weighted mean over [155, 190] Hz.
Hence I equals 1.25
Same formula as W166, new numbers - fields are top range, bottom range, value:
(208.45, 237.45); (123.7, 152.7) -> 1.48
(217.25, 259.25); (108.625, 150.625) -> 1.45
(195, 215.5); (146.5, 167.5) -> 1.41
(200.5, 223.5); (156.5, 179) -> 1.38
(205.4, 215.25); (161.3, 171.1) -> 1.45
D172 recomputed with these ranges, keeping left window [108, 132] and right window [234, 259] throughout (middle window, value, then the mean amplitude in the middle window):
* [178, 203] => -2.2 Hz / 5.85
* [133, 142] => 0.1 Hz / 4.49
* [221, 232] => -1.0 Hz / 6.5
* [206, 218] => -2.7 Hz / 7.01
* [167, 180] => -0.1 Hz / 5.14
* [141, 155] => -0.1 Hz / 4.75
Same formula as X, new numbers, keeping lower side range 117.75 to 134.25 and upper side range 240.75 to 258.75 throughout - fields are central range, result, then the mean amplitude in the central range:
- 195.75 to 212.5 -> -3.2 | 6.59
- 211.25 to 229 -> -3.0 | 6.75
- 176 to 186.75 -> -0.6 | 5.47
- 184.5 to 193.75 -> -0.8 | 5.74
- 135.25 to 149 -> -0.3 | 4.64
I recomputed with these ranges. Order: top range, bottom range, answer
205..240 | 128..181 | 1.40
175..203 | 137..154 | 1.23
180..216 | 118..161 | 1.38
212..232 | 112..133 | 1.57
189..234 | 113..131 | 1.52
